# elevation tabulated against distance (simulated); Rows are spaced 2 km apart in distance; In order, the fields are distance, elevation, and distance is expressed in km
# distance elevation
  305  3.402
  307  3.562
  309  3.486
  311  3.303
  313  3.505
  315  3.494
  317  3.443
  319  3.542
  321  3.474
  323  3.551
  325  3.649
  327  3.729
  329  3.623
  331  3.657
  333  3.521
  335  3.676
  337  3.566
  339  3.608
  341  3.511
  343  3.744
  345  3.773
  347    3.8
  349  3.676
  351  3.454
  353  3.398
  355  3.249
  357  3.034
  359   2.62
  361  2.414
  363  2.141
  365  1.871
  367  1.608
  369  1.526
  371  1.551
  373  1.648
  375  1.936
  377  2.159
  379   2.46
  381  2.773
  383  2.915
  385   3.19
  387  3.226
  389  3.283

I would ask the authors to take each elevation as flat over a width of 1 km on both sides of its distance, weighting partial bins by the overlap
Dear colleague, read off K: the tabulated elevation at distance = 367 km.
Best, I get 1.608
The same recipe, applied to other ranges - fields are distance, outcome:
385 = 3.19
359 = 2.62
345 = 3.773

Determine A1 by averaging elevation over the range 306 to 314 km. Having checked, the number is 3.46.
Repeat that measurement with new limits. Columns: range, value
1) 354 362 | 2.83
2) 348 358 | 3.36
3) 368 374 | 1.57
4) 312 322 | 3.49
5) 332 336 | 3.6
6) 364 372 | 1.64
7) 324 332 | 3.66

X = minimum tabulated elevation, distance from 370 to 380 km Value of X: 1.551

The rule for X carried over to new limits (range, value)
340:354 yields 3.398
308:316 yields 3.303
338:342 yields 3.511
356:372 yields 1.526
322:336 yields 3.521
